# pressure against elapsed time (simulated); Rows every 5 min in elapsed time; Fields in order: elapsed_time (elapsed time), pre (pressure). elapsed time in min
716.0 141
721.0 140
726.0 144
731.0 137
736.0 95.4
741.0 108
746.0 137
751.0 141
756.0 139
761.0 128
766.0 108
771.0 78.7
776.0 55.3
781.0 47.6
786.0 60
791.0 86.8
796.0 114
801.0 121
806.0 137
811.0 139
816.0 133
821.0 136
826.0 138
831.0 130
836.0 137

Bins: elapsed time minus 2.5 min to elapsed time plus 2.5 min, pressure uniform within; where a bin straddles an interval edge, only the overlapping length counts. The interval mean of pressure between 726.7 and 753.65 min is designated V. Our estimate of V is 125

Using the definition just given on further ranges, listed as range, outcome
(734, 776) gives 113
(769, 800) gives 75.9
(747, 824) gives 109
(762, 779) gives 83.9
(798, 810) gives 130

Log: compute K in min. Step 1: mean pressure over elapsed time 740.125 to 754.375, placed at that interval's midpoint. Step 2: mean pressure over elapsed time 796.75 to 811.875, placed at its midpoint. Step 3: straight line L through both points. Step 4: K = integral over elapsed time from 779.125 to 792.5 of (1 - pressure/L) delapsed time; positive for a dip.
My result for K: 6.8 min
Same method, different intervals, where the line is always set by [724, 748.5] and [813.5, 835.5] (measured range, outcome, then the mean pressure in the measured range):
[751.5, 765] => -0.57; 132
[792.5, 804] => 1.37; 116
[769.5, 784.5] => 8.09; 59.3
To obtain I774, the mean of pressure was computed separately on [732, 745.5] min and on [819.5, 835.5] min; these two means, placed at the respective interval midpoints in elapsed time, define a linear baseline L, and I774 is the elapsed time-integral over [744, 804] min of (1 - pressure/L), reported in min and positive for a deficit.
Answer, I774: 9.1 min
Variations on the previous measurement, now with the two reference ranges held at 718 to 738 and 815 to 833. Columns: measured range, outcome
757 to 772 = 2.4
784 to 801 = 5.2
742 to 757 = -0.5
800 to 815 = 0.0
